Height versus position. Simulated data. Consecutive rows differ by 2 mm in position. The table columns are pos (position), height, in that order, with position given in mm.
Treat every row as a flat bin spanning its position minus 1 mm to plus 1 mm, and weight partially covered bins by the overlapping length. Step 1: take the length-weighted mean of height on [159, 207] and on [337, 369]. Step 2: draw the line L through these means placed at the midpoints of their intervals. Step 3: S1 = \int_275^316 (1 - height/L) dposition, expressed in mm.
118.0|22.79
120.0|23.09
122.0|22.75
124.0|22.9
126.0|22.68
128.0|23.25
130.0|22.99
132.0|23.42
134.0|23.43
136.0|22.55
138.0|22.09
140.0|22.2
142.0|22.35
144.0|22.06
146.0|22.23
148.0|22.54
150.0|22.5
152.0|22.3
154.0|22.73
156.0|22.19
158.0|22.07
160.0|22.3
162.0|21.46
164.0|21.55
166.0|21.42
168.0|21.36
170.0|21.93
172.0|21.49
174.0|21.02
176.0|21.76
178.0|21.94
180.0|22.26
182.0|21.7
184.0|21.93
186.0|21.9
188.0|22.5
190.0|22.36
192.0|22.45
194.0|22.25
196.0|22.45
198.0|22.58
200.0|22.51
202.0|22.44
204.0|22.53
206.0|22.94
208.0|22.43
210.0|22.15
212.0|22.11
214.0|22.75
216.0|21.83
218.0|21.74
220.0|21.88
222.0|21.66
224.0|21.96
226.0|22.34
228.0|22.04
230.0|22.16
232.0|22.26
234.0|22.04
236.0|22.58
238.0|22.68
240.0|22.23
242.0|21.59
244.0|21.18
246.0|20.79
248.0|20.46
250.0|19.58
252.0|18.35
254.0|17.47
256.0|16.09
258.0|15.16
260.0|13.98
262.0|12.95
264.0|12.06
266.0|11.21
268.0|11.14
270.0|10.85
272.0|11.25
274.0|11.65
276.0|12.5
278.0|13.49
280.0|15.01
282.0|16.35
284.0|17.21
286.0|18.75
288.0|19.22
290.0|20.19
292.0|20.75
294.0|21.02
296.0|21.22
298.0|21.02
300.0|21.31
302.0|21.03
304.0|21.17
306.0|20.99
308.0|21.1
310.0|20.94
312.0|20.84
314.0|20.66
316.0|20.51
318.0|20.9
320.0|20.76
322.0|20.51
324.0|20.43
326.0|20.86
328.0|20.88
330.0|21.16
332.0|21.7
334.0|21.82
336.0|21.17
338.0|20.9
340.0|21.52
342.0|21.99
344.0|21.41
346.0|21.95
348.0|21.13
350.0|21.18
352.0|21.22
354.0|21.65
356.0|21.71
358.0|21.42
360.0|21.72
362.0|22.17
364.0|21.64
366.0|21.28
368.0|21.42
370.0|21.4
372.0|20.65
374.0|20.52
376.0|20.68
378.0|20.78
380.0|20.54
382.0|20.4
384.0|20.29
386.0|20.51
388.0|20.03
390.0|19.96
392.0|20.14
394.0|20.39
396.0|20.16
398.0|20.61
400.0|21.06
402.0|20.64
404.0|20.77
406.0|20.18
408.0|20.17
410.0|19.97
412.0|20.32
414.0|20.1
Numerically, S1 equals 4.58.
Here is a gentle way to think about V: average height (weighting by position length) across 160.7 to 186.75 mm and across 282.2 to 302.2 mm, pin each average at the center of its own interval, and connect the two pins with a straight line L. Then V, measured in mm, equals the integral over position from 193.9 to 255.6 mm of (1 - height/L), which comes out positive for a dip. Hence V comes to -2.1 mm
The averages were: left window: 21.7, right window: 20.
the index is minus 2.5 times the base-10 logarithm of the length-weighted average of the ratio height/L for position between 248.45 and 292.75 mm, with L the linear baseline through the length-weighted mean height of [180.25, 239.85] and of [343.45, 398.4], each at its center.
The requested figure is 0.384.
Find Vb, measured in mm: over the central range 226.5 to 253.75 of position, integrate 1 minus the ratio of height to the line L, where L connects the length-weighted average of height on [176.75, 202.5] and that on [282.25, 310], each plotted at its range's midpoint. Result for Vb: 0.0 mm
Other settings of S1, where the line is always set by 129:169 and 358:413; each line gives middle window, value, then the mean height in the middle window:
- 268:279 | 4.9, 11.9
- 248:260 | 2.4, 17.3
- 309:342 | 0.1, 21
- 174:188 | 0.1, 21.9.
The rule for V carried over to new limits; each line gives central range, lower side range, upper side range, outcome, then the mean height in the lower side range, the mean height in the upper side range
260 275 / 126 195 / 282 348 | 6.69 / 22.2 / 20.7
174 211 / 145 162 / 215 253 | -0.53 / 22.3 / 21.5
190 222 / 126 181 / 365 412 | -0.70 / 22.2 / 20.5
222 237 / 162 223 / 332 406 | -0.22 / 22.1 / 21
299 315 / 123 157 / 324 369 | 0.48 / 22.6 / 21.4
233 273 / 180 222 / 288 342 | 8.32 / 22.3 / 21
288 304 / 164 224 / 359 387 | 0.46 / 22.1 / 21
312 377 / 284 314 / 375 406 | -2.22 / 20.6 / 20.5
